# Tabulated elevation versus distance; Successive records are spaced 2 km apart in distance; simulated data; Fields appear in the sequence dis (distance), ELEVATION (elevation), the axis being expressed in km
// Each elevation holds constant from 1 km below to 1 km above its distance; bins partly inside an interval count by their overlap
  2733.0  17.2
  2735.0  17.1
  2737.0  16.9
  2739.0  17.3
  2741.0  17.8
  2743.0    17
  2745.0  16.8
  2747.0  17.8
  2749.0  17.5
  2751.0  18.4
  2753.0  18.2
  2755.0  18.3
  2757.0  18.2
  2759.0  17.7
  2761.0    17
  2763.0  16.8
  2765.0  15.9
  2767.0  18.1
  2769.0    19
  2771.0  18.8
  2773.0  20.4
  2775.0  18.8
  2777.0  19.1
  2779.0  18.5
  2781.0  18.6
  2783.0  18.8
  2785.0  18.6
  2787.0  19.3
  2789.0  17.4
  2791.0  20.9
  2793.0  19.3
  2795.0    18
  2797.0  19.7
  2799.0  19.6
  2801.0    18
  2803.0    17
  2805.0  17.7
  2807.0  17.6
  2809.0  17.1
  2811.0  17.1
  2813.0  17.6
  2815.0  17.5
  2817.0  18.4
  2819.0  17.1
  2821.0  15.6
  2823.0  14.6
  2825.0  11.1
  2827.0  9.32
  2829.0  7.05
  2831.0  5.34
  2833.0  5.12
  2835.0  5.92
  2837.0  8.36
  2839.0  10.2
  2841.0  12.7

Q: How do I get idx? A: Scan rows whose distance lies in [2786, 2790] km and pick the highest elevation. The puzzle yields 19.3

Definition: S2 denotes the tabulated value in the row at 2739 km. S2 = 17.3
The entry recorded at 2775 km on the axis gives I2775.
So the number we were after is 18.8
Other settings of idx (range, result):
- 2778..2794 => 20.9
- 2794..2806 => 19.7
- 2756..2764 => 18.2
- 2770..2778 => 20.4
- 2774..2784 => 19.1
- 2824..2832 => 11.1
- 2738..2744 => 17.8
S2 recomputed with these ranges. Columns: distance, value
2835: 5.92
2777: 19.1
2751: 18.4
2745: 16.8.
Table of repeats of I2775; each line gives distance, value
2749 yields 17.5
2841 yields 12.7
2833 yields 5.12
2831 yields 5.34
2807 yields 17.6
